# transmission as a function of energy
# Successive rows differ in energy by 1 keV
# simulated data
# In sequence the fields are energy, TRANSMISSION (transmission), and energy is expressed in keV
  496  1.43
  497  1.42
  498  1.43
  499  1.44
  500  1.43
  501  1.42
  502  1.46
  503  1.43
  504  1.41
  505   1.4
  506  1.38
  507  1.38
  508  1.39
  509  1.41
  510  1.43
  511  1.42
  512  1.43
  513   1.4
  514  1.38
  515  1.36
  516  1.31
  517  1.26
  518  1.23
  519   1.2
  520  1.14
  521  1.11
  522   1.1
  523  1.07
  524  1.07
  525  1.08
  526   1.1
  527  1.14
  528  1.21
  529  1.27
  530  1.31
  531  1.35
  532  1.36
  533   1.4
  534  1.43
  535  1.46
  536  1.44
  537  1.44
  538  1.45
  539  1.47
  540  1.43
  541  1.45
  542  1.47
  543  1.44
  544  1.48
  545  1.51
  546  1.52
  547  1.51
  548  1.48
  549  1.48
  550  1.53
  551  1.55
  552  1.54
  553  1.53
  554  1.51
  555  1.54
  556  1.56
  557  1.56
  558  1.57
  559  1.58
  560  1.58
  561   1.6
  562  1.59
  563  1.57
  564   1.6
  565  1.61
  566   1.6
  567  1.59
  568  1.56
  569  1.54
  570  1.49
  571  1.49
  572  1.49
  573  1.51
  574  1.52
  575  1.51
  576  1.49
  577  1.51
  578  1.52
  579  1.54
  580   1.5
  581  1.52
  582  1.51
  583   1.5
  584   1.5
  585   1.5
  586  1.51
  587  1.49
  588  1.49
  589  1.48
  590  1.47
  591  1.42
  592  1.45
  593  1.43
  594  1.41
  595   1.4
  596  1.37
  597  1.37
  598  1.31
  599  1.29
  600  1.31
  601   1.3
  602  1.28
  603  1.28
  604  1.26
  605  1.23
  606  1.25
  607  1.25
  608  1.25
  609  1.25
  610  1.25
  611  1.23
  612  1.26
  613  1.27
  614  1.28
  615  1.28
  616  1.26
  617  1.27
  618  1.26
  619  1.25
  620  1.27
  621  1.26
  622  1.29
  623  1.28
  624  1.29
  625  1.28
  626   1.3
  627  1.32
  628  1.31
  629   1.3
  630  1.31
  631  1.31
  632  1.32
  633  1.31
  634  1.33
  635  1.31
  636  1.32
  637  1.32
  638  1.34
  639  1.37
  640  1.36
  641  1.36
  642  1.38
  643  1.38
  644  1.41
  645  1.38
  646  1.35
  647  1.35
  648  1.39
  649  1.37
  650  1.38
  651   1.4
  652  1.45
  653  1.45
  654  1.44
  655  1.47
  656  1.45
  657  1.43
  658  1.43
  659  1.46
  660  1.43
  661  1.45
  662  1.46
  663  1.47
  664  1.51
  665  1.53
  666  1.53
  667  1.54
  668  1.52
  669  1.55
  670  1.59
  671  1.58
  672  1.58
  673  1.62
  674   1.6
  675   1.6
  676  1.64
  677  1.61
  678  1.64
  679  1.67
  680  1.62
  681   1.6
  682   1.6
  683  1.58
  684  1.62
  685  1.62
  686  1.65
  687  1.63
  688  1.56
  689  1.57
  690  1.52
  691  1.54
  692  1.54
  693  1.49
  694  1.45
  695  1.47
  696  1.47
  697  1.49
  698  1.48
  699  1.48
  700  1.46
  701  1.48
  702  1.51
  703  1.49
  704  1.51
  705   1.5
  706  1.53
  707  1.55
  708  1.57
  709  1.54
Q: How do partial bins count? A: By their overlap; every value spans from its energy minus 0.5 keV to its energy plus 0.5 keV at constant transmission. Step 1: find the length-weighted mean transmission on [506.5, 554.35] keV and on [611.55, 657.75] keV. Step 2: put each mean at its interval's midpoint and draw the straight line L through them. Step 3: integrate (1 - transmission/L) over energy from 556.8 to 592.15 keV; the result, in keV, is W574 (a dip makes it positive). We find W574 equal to -4.6 keV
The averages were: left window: 1.36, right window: 1.34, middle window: 1.53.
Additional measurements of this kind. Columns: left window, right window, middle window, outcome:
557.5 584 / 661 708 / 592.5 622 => 4.9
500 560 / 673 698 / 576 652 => 6.8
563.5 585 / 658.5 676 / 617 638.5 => 3.3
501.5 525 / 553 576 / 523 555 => 0.8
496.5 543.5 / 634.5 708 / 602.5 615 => 1.5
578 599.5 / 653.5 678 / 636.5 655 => 1.5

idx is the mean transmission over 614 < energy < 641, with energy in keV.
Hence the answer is 1.3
